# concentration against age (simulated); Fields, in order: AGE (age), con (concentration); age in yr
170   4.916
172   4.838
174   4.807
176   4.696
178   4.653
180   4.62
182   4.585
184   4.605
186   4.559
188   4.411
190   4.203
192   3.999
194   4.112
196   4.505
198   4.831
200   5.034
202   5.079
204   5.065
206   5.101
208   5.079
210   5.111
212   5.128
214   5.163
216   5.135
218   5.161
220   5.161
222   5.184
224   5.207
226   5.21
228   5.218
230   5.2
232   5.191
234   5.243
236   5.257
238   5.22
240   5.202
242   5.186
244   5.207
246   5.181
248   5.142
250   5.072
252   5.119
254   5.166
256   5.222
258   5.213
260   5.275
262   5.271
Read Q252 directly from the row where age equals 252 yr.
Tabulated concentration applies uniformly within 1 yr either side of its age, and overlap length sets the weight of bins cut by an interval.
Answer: 5.119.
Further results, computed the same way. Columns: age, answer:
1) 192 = 3.999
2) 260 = 5.275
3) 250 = 5.072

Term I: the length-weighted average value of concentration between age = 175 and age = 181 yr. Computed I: 4.66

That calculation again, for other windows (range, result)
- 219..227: 5.19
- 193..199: 4.48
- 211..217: 5.14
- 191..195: 4.06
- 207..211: 5.09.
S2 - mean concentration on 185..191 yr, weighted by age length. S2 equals 4.39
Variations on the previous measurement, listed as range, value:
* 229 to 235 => 5.21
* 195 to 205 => 4.9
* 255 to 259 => 5.22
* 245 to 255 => 5.14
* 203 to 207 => 5.08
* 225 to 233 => 5.2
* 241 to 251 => 5.16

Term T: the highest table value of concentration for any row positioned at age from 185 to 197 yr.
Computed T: 4.559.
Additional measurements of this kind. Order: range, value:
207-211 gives 5.111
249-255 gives 5.166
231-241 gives 5.257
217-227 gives 5.21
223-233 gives 5.218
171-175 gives 4.838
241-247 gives 5.207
